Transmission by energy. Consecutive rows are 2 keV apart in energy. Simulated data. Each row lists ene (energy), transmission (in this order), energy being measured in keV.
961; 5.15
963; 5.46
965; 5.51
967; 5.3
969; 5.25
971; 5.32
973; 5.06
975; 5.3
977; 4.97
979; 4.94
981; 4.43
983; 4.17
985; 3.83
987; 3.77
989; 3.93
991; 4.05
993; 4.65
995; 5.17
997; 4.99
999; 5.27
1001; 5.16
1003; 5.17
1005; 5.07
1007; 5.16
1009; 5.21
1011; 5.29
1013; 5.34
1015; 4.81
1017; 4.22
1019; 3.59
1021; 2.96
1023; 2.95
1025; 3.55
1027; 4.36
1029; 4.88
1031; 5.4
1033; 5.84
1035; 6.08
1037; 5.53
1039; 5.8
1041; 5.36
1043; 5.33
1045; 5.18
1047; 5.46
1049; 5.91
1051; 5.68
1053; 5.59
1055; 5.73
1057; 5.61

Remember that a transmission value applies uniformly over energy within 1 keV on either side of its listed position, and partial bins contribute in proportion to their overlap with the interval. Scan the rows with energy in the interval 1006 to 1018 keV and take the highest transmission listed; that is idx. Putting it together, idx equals 5.34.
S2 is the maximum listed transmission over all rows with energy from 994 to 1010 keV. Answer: 5.27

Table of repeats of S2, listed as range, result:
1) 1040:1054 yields 5.91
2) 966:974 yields 5.32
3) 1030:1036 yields 6.08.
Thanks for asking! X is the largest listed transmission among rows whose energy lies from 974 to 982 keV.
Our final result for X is 5.3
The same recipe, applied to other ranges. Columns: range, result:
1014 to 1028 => 4.81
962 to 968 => 5.51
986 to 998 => 5.17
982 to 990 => 4.17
